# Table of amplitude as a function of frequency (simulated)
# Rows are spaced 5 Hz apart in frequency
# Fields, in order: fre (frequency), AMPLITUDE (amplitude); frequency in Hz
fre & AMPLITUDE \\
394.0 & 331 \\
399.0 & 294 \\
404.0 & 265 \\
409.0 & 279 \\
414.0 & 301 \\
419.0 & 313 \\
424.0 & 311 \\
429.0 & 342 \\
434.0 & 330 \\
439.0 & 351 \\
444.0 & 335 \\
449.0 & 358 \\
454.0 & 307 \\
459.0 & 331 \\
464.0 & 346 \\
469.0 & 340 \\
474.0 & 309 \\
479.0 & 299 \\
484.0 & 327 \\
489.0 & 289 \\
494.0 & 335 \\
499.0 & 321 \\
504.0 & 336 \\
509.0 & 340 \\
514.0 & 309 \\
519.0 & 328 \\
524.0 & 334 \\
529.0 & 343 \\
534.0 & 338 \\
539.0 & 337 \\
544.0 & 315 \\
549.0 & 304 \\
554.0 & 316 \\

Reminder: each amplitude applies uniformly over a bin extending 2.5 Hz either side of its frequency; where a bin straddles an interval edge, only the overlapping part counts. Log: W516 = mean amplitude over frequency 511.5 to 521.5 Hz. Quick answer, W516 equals 318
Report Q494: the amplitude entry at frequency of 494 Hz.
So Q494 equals 335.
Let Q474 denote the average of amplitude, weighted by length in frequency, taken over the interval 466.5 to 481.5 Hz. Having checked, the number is 316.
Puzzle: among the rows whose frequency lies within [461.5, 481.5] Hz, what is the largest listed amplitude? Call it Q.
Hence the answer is 346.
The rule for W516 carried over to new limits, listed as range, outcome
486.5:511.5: 324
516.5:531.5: 335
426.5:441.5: 341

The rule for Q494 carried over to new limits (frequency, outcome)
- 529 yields 343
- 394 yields 331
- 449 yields 358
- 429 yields 342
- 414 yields 301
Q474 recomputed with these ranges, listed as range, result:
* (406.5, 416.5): 290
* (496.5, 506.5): 328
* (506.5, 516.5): 324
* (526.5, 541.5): 339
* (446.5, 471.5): 336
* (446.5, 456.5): 332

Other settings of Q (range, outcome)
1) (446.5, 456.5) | 358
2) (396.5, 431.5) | 342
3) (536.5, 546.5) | 337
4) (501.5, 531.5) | 343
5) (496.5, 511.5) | 340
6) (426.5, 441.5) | 351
